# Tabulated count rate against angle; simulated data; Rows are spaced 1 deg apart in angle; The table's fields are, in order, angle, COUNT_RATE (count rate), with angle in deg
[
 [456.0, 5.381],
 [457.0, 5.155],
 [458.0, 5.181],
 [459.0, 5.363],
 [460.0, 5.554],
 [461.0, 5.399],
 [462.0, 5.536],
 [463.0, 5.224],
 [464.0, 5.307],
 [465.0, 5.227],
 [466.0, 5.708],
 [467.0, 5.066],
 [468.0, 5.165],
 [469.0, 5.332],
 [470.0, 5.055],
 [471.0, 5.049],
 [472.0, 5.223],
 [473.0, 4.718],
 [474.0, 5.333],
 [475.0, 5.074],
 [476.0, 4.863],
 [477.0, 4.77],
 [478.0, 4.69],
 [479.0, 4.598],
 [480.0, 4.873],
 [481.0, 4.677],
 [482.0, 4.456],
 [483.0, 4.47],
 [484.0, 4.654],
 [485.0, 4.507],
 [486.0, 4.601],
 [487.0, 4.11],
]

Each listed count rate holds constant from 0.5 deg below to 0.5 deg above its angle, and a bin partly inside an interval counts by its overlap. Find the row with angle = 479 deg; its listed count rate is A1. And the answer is 4.598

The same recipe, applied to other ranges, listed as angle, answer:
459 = 5.363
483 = 4.47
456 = 5.381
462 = 5.536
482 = 4.456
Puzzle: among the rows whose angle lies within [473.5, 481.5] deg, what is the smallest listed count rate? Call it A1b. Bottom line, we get 4.598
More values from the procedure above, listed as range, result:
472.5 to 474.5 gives 4.718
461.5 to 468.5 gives 5.066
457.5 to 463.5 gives 5.181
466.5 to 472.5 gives 5.049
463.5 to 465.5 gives 5.227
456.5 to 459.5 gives 5.155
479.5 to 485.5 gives 4.456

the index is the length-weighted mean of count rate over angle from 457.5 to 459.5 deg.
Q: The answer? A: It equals 5.27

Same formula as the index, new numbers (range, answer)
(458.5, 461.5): 5.44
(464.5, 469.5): 5.3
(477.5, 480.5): 4.72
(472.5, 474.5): 5.03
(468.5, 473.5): 5.08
